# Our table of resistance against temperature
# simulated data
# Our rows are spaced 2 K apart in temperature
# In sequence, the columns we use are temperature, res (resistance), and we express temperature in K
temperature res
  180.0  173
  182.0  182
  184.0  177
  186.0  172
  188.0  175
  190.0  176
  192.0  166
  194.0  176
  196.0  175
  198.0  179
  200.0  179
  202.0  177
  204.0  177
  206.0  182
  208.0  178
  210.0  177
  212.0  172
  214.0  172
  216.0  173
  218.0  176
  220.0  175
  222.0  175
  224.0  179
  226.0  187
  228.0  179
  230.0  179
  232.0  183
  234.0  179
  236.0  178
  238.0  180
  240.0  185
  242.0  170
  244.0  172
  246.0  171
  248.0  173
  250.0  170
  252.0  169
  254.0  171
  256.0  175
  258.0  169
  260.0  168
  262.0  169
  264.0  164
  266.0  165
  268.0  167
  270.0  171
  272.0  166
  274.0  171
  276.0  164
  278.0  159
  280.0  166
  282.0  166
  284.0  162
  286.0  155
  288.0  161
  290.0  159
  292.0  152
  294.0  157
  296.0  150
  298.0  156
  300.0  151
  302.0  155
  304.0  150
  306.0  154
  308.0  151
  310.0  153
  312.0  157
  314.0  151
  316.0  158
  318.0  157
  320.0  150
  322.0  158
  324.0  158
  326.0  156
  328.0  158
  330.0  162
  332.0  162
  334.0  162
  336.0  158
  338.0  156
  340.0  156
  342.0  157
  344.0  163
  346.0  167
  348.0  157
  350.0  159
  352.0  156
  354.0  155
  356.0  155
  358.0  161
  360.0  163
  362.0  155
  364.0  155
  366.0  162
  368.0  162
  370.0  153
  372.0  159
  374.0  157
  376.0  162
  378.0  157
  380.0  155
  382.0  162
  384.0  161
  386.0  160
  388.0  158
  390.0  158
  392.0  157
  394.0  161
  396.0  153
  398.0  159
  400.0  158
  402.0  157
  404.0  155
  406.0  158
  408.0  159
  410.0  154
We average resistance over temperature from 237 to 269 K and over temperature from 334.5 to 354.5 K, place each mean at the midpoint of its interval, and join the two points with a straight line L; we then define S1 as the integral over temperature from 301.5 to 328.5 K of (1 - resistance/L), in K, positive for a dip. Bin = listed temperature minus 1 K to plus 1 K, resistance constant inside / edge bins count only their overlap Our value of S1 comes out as 1.3 K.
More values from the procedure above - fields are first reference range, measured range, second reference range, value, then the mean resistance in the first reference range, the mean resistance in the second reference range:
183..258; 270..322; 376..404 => 3.24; 176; 158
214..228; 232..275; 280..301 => -1.00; 177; 157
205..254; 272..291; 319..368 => 0.61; 176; 158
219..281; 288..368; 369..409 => 3.63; 173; 158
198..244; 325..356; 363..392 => 0.82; 178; 159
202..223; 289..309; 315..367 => 1.28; 176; 158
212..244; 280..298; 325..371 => 1.06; 178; 159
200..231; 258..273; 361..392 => 0.36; 177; 158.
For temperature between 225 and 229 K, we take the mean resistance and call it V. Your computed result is 183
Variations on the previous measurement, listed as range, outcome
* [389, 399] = 158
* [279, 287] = 162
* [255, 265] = 169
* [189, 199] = 174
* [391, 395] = 159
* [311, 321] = 155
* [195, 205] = 177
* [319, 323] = 154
